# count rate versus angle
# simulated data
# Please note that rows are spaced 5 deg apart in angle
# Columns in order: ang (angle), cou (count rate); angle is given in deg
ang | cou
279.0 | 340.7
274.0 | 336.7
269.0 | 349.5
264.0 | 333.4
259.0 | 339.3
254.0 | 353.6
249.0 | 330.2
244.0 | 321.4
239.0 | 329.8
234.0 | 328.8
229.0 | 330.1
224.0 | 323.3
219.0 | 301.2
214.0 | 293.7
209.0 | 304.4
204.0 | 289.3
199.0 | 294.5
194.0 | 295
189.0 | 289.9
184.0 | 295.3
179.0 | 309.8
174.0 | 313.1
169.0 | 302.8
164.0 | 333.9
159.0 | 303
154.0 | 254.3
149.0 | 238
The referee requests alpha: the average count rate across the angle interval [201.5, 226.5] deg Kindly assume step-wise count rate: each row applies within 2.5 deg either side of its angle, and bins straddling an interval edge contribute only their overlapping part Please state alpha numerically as 302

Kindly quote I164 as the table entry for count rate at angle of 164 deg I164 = 333.9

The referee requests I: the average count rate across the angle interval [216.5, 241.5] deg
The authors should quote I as 323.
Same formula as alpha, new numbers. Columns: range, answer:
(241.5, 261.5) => 336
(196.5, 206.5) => 292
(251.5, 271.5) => 344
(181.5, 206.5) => 293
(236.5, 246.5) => 326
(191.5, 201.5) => 295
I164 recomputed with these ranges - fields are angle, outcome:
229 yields 330.1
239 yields 329.8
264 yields 333.4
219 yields 301.2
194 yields 295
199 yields 294.5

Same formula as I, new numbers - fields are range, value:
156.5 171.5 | 313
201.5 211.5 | 297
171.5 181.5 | 311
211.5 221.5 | 297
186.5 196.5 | 292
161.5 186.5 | 311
